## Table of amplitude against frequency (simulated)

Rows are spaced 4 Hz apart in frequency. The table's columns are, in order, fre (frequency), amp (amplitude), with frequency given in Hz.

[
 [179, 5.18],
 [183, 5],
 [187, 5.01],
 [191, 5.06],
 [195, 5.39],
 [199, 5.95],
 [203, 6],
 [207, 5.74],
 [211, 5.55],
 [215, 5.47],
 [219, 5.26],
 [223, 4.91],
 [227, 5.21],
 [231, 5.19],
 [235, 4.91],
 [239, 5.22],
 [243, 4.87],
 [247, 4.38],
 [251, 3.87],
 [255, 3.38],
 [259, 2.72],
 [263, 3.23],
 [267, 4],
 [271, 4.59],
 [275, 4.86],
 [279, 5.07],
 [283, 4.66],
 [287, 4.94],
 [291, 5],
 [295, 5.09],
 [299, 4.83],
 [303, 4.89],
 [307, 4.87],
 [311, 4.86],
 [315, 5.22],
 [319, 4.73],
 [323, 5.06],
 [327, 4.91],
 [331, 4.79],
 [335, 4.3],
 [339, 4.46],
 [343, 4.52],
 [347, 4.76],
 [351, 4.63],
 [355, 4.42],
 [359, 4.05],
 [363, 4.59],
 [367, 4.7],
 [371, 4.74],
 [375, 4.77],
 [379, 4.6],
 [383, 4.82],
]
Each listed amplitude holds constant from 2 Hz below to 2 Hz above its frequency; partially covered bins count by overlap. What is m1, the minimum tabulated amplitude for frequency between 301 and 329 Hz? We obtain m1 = 4.73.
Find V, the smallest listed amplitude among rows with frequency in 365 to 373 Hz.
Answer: 4.7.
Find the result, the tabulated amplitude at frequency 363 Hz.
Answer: 4.59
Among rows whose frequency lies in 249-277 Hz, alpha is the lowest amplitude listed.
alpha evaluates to 2.72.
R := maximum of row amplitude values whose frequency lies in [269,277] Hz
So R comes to 4.86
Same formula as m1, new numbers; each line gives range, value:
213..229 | 4.91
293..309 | 4.83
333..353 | 4.3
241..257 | 3.38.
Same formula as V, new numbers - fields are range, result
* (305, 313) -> 4.86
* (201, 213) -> 5.55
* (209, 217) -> 5.47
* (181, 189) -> 5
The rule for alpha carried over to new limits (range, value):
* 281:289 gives 4.66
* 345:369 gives 4.05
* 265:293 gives 4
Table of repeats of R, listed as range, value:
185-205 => 6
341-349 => 4.76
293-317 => 5.22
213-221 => 5.47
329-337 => 4.79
